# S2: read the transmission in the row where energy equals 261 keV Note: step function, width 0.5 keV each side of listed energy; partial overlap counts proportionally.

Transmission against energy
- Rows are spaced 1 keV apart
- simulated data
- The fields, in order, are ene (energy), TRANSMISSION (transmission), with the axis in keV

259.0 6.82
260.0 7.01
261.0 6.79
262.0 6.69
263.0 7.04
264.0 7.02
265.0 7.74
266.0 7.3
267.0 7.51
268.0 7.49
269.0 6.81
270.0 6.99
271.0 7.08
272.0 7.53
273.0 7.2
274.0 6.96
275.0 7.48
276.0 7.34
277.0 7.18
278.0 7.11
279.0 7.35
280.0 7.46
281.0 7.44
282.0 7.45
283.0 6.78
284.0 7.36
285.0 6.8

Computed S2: 6.79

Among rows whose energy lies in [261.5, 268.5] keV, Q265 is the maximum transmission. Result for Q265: 7.74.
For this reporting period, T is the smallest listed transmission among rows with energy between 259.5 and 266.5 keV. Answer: 6.69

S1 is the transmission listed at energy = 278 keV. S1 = 7.11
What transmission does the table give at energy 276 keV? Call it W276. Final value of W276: 7.34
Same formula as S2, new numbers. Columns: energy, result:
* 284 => 7.36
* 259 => 6.82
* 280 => 7.46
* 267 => 7.51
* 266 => 7.3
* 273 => 7.2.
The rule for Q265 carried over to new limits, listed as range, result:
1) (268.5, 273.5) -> 7.53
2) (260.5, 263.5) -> 7.04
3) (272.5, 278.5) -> 7.48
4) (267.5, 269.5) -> 7.49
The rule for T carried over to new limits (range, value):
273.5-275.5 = 6.96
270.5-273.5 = 7.08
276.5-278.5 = 7.11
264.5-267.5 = 7.3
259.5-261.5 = 6.79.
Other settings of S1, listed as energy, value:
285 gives 6.8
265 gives 7.74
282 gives 7.45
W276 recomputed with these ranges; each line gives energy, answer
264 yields 7.02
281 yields 7.44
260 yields 7.01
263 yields 7.04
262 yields 6.69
